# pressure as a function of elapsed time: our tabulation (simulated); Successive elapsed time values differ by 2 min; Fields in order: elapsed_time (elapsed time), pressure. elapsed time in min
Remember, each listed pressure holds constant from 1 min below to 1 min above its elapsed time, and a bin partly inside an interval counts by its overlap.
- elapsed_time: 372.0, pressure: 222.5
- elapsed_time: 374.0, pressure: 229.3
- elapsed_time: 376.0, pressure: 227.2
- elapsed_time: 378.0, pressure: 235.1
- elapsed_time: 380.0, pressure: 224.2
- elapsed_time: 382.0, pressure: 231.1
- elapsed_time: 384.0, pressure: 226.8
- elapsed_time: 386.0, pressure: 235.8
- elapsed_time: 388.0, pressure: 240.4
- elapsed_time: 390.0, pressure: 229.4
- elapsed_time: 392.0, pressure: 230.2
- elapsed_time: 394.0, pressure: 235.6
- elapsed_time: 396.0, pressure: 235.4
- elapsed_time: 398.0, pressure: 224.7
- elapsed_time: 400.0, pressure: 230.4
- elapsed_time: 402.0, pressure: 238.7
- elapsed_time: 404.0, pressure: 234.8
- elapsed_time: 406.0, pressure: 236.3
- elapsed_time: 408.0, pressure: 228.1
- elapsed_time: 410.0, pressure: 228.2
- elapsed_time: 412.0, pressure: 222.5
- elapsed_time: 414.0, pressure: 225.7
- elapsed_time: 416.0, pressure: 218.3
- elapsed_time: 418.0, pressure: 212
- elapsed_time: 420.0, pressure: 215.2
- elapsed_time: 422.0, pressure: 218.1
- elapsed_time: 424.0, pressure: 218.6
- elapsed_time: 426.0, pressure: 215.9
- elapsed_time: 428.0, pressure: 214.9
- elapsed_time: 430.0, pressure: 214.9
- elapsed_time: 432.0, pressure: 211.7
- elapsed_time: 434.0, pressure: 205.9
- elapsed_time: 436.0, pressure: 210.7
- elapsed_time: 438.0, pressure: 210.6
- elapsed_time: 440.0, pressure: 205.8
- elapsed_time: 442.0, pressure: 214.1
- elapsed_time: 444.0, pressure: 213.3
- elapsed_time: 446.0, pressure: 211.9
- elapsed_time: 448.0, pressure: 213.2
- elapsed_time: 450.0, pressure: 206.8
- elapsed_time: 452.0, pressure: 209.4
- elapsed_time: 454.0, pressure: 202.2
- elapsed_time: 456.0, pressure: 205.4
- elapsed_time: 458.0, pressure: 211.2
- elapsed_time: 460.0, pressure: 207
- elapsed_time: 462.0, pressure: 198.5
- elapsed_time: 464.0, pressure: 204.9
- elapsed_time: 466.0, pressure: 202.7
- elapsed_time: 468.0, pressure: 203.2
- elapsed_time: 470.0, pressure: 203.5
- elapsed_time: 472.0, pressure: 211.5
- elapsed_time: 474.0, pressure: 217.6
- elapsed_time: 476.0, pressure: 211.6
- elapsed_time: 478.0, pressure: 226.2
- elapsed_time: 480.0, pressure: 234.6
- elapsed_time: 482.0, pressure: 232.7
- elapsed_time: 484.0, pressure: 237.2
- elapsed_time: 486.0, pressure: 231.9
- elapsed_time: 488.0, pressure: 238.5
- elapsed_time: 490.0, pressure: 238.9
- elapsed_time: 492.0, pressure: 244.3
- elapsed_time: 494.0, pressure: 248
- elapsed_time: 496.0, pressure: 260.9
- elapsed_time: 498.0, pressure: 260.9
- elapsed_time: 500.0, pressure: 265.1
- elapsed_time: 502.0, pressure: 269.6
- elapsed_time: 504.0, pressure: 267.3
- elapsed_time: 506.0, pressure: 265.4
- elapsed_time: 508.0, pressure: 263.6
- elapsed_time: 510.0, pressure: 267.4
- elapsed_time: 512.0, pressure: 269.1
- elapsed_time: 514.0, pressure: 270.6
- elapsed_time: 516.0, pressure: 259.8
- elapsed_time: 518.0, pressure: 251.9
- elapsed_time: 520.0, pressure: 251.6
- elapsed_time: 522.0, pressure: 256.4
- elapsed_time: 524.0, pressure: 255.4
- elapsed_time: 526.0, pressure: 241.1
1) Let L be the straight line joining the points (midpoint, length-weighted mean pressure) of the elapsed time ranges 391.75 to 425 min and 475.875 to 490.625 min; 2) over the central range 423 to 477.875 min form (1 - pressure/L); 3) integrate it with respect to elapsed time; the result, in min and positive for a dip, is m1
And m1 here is 4.8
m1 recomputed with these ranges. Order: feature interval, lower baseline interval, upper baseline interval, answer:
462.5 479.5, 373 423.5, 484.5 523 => 2.6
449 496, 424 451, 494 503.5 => 4.2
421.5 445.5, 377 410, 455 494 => 1.4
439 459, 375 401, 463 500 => 1.8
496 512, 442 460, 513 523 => -1.1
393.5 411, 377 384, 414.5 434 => -0.8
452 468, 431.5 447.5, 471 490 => 1.0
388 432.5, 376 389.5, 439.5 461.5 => -0.5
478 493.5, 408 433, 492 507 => 1.1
